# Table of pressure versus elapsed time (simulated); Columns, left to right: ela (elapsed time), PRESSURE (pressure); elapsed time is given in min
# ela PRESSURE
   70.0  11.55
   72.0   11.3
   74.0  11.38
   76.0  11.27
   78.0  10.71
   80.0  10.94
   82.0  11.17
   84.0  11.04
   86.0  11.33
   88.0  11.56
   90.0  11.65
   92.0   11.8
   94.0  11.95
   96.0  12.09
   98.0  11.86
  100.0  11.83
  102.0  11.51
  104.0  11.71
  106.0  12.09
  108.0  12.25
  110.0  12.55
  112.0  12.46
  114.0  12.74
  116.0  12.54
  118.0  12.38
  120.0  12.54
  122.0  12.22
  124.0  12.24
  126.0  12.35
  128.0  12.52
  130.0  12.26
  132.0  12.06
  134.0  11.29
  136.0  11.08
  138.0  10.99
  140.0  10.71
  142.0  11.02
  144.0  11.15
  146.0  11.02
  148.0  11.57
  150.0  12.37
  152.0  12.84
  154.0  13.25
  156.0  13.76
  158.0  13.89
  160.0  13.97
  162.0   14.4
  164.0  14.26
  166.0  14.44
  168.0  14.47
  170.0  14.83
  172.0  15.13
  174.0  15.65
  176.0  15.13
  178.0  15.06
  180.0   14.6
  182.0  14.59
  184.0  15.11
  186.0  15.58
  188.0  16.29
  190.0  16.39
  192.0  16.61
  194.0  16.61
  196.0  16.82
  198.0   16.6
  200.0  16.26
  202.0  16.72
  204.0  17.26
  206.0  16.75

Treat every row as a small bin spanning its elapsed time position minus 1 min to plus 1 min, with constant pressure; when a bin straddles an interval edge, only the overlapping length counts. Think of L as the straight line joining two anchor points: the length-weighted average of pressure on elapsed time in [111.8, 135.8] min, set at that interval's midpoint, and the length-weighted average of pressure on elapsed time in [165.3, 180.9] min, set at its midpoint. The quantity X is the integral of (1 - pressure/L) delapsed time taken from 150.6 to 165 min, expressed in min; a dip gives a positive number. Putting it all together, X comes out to 0.38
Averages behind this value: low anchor 12.3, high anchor 14.9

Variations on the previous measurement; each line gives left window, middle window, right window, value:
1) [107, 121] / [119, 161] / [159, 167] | 4.0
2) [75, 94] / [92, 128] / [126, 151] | -2.4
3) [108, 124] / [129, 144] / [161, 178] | 2.3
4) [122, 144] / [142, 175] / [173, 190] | 0.3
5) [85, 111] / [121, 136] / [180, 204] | 1.3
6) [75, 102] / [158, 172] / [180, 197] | 0.4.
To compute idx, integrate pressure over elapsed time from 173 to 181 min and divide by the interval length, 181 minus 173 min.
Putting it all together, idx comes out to 15.1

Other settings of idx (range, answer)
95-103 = 11.8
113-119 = 12.6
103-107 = 11.9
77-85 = 11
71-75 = 11.3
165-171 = 14.6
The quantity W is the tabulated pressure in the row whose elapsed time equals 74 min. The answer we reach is 11.38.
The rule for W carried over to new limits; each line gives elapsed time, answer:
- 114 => 12.74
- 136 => 11.08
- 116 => 12.54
